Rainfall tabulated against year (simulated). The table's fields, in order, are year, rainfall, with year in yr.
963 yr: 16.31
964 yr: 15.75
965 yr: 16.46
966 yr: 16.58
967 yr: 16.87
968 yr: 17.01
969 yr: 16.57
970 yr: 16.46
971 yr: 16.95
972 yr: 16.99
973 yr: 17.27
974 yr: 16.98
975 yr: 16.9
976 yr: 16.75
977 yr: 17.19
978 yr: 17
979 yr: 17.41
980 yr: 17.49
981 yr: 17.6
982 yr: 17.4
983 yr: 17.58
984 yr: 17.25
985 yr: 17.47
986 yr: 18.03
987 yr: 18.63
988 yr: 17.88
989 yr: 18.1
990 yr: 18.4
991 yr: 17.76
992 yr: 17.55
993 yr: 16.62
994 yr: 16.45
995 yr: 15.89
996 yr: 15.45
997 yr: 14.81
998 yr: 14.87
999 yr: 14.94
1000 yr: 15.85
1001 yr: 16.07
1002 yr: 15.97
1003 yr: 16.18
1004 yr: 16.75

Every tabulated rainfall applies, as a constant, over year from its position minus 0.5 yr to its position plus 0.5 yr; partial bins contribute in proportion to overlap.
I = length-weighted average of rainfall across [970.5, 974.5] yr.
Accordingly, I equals 17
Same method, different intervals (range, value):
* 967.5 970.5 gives 16.7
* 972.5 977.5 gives 17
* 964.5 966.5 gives 16.5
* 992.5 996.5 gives 16.1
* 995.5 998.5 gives 15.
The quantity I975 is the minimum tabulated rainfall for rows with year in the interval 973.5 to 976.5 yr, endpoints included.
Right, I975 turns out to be 16.75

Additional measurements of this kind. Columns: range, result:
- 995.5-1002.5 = 14.81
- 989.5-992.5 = 17.55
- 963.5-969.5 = 15.75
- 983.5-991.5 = 17.25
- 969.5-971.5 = 16.46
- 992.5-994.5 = 16.45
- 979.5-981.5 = 17.49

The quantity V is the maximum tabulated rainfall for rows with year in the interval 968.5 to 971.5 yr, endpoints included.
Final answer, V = 16.95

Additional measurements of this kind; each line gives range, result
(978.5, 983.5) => 17.6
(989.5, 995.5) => 18.4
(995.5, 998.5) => 15.45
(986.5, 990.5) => 18.63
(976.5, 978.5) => 17.19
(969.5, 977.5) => 17.27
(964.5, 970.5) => 17.01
